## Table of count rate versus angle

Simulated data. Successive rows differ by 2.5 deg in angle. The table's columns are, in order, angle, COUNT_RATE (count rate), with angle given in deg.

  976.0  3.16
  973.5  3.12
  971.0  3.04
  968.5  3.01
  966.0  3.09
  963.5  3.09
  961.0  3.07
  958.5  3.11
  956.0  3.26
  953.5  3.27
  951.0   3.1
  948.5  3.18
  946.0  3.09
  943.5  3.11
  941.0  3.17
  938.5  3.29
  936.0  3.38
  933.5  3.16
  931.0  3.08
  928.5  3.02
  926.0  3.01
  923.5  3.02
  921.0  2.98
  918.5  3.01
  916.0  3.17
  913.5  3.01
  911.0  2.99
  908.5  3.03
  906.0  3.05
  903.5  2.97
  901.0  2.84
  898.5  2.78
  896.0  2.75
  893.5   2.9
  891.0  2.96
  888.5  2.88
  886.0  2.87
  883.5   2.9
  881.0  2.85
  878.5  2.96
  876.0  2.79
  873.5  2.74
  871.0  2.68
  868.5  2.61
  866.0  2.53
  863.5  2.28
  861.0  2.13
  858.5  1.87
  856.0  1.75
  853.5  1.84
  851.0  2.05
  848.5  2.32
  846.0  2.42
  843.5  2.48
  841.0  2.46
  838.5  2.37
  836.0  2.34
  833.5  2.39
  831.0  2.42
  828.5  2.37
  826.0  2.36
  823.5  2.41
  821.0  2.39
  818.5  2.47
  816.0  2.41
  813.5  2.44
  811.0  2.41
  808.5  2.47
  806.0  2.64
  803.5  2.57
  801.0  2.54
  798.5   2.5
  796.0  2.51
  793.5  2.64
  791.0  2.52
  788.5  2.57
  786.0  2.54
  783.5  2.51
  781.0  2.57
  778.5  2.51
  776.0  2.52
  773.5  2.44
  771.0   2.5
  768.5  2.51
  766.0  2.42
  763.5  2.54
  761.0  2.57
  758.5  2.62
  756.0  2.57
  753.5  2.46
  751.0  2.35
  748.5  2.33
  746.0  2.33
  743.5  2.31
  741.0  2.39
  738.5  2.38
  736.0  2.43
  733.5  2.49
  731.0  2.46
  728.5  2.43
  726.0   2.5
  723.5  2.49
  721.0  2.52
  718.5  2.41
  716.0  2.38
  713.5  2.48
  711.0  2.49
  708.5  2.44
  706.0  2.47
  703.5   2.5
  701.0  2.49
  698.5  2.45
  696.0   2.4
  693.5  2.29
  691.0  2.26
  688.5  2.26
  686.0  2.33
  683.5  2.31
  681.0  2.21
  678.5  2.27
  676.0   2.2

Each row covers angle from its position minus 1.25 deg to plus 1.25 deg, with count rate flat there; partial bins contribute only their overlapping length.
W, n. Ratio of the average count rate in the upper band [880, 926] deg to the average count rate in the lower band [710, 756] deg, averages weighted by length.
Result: 1.2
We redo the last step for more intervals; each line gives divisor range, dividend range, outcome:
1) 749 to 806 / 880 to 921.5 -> 1.16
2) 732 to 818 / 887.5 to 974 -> 1.23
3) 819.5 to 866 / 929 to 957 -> 1.41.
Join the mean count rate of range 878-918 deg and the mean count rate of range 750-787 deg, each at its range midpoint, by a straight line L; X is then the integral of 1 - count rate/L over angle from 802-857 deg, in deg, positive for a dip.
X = 7.1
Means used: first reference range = 2.51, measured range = 2.36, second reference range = 2.93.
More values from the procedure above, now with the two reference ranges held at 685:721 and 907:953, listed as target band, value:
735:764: 1.3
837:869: 7.1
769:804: 1.8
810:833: 3.0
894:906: 0.6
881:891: 0.3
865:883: 1.1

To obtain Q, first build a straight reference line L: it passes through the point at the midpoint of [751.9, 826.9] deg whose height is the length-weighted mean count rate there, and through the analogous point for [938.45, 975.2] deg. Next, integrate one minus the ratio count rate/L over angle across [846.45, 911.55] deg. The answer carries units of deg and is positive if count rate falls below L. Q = 5.1 deg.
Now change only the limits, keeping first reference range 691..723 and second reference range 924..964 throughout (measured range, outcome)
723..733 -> 0.12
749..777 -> 1.18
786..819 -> 2.50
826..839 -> 2.02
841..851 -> 1.70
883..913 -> 0.97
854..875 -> 4.33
